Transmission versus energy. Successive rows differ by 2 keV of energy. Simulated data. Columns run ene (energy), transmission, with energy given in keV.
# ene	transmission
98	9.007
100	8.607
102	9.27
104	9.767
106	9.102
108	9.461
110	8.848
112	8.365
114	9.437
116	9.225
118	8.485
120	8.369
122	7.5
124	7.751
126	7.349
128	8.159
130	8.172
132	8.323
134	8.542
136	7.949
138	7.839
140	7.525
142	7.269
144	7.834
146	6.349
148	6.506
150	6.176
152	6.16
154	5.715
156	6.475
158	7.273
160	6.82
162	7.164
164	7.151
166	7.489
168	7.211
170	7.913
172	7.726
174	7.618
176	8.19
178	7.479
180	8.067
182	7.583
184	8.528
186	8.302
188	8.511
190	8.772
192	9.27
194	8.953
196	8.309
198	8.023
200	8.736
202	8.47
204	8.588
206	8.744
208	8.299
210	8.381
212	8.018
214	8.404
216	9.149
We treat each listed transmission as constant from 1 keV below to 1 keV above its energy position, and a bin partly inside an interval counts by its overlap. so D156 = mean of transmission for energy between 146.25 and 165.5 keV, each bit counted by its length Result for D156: 6.62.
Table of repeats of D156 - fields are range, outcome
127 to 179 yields 7.35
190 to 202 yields 8.65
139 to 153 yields 6.83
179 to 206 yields 8.48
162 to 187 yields 7.75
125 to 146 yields 7.82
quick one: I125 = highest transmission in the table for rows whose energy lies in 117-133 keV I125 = 8.485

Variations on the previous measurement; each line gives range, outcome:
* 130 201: 9.27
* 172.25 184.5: 8.528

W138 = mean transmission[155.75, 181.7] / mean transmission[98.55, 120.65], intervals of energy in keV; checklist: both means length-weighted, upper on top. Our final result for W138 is 0.83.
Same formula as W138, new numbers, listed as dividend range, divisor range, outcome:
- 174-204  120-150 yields 1.10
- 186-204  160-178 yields 1.15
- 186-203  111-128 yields 1.04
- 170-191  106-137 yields 0.96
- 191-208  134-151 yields 1.19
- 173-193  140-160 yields 1.23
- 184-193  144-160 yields 1.34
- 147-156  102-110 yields 0.66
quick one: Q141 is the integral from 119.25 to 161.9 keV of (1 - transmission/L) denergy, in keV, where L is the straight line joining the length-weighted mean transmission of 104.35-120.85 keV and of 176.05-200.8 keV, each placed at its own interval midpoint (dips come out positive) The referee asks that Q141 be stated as 6.91 keV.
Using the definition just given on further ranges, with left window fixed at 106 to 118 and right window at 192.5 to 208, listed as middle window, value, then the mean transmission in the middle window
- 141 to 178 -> 7.2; 7.07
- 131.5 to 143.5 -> 1.3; 7.89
